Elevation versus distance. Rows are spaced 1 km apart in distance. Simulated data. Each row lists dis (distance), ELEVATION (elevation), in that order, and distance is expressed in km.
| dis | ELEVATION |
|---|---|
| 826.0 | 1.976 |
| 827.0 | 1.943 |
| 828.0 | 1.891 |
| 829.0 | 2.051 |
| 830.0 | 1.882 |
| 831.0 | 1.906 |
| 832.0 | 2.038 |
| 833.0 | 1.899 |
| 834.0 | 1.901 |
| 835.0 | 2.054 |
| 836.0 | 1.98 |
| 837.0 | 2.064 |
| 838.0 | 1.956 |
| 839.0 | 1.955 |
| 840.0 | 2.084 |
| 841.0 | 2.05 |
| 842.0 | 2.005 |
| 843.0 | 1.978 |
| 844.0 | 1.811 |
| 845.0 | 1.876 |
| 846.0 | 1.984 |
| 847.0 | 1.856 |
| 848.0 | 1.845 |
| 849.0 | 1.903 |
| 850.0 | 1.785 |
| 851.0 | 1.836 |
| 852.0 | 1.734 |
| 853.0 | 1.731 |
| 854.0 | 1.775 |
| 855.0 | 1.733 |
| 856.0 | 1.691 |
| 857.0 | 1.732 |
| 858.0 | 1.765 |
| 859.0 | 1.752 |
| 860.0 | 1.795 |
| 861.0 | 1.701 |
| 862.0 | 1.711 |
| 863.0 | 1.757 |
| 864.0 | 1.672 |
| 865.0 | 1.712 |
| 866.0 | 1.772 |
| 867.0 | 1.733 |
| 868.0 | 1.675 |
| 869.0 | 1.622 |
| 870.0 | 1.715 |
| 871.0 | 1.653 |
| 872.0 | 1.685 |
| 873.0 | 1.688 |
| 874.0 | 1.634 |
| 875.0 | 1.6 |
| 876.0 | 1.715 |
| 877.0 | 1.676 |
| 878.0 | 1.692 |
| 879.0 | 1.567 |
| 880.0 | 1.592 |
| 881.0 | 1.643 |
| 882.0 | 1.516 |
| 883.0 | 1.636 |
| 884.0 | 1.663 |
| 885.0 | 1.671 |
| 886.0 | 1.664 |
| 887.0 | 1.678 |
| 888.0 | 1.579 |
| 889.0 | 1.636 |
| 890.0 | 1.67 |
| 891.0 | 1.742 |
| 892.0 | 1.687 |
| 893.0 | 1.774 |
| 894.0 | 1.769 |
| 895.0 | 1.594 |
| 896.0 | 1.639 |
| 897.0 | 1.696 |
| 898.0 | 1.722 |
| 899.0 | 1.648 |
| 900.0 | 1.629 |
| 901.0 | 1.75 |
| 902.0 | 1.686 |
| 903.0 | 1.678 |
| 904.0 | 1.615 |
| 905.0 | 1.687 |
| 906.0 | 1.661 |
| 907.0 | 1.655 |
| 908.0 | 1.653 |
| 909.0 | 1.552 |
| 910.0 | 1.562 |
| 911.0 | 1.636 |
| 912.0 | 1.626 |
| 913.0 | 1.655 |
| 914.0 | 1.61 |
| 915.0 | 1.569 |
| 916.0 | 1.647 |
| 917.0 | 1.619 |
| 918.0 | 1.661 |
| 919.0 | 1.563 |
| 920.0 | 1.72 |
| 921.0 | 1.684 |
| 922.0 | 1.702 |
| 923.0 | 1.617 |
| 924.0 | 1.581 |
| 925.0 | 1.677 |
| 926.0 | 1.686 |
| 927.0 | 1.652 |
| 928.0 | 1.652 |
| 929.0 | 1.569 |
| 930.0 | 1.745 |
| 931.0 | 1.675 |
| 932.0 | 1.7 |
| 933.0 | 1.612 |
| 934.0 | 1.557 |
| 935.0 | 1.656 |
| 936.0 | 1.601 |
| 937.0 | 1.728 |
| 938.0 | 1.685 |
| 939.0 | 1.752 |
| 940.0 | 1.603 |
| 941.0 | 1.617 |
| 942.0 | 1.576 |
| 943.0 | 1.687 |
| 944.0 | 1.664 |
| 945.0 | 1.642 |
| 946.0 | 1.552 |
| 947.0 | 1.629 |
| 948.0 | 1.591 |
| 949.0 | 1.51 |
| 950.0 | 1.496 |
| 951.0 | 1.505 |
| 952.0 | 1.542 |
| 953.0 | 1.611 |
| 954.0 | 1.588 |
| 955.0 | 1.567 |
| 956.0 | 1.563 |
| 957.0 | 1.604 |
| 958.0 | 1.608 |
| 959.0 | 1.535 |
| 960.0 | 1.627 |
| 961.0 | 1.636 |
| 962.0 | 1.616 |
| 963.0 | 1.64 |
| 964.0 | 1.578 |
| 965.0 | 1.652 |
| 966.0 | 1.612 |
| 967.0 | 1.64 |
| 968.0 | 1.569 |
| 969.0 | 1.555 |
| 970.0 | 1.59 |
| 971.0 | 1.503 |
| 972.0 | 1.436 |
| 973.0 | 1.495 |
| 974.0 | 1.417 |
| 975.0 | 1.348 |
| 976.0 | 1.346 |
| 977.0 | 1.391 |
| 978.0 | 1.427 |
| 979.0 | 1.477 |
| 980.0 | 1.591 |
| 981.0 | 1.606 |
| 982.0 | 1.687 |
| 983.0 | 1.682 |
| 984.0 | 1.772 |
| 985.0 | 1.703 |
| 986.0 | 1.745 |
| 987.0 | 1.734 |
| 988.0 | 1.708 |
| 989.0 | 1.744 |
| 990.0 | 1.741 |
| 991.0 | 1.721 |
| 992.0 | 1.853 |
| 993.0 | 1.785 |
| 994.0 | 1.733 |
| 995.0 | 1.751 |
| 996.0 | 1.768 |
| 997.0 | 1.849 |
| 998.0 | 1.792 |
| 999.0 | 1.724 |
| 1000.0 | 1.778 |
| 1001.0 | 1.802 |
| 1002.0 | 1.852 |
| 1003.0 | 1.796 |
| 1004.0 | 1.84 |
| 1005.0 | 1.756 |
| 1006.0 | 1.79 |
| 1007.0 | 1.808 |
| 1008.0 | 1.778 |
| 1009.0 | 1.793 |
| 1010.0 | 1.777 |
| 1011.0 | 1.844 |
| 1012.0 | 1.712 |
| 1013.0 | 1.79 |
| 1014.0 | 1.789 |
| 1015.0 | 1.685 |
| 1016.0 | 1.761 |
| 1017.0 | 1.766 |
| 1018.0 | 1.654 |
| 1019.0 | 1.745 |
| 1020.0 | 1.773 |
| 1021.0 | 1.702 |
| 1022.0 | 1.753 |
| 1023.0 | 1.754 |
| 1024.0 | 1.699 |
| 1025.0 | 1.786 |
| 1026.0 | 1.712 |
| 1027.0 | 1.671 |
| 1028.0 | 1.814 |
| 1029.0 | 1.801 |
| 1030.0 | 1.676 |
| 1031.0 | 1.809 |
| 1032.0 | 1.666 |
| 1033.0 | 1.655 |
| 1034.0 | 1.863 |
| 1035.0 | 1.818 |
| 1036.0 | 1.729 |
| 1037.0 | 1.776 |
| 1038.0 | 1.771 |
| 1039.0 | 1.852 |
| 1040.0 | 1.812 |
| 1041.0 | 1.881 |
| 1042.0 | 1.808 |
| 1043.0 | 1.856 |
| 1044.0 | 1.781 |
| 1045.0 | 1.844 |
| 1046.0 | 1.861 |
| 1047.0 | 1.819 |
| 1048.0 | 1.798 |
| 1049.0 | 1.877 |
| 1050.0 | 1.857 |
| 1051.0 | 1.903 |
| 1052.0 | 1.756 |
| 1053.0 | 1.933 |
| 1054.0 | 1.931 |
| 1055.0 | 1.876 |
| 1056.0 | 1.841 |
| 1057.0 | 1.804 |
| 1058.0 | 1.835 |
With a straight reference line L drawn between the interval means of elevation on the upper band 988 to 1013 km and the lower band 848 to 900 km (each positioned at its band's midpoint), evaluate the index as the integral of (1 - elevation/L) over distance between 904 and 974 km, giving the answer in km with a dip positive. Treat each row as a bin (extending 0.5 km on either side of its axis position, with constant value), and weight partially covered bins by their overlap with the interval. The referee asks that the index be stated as 5.1 km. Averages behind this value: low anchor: 1.7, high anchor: 1.78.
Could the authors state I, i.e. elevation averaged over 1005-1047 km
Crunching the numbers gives 1.77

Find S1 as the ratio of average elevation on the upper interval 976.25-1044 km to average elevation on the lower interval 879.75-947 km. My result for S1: 1.1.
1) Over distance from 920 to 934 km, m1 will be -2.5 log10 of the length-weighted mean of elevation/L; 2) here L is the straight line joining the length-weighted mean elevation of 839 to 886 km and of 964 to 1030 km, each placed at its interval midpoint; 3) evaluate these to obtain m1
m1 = 0.04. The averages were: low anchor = 1.75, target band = 1.66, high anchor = 1.69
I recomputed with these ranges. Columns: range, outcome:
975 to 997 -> 1.66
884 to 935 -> 1.65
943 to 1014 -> 1.65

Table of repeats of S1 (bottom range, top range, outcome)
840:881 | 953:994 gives 0.91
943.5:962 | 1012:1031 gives 1.10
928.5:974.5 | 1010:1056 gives 1.12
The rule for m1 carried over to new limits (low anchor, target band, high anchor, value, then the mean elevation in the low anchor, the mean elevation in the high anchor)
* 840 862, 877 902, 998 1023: 0.096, 1.83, 1.77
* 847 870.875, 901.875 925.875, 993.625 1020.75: 0.076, 1.75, 1.77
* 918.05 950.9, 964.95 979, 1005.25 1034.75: 0.133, 1.64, 1.75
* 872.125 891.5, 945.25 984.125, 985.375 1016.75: 0.117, 1.65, 1.77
